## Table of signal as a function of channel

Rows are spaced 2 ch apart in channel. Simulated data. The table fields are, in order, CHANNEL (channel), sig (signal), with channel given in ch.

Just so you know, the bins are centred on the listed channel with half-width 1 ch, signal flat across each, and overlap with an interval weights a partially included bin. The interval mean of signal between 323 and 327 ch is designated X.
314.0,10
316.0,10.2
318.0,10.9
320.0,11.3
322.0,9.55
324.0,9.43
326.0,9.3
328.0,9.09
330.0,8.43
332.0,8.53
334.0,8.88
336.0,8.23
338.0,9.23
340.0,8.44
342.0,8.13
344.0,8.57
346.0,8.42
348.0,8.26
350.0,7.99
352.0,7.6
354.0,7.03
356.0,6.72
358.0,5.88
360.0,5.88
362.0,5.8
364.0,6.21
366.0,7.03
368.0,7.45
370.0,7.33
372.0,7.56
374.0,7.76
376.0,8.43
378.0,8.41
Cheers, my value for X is 9.37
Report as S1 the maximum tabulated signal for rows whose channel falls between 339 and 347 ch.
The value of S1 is 8.57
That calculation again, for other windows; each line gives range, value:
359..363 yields 5.88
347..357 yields 8.26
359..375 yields 7.76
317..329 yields 11.3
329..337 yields 8.88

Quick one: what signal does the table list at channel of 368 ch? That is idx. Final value 7.45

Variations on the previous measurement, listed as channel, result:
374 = 7.76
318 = 10.9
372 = 7.56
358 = 5.88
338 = 9.23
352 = 7.6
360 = 5.88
